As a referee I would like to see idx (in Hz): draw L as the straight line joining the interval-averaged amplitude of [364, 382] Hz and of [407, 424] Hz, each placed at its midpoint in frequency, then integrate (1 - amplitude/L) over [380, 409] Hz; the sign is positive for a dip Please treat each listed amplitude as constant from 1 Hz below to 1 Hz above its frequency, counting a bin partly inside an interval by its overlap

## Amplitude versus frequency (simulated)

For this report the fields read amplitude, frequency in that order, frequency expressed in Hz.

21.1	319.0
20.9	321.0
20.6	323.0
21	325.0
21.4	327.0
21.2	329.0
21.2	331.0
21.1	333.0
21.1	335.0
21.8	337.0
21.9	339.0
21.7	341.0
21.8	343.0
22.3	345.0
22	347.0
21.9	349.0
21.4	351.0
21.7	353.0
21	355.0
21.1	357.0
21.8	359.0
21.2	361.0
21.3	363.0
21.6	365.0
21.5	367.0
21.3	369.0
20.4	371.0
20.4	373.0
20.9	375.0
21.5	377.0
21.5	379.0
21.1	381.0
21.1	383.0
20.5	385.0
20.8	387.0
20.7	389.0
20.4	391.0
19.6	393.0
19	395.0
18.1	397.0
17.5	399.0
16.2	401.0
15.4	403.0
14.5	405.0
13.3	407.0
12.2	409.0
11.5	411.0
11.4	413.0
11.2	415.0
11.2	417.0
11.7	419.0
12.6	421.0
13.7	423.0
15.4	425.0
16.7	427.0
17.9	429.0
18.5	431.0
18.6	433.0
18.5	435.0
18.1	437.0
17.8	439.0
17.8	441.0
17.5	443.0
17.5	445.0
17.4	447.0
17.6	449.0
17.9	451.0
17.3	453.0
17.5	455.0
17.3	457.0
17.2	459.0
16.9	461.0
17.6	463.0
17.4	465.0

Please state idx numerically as -2.9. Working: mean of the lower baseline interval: 21.1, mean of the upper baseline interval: 12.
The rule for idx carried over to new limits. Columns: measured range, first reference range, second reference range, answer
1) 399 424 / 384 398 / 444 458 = 7.9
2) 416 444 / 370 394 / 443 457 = 3.4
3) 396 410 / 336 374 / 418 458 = 2.6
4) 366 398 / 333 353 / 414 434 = -3.8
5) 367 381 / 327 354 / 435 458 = -0.5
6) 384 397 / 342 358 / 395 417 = -3.0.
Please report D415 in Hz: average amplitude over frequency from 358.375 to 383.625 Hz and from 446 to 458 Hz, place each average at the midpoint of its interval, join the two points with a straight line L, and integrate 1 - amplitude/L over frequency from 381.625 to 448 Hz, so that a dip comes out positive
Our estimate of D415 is 9.2 Hz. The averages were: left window 21.2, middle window 16.5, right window 17.5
